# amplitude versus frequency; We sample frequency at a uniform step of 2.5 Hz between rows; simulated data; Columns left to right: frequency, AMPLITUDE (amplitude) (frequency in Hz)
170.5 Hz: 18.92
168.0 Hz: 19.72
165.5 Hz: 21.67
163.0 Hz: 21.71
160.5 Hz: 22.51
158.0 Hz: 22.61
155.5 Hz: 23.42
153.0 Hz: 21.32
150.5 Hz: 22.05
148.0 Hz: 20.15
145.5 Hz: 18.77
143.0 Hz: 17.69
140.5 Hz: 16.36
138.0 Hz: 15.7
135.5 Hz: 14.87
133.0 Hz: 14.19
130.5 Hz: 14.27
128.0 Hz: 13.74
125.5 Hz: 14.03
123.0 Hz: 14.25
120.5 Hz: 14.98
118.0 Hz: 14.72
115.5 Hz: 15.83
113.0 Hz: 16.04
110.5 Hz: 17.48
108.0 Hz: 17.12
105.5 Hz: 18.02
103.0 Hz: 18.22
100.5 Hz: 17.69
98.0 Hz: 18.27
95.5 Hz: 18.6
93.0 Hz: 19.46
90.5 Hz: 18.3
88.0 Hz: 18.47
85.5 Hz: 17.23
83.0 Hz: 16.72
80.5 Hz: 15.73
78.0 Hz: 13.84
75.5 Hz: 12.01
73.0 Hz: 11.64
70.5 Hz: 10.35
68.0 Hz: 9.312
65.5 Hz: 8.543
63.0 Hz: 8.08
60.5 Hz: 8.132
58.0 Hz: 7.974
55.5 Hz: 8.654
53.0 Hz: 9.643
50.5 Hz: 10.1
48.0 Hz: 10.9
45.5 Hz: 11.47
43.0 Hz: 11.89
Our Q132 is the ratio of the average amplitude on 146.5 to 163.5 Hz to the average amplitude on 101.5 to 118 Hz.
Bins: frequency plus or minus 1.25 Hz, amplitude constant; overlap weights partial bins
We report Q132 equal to 1.29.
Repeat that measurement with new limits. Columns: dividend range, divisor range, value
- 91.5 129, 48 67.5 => 1.87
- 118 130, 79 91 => 0.83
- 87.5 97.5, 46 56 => 1.86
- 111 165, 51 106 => 1.28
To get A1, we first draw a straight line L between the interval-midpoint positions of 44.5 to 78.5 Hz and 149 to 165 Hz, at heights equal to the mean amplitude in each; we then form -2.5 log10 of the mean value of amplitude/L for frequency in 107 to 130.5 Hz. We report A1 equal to 0.13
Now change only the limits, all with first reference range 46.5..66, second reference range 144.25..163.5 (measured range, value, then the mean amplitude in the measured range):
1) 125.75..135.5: 0.29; 14.2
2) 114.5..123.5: 0.14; 15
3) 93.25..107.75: -0.23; 18.2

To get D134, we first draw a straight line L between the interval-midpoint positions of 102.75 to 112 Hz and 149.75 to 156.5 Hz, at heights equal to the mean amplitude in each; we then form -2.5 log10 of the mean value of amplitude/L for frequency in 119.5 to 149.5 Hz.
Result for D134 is 0.28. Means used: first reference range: 17.6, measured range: 15.8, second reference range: 22.2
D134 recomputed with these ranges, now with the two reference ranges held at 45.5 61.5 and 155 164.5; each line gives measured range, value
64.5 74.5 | 0.14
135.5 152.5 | 0.13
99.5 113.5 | -0.10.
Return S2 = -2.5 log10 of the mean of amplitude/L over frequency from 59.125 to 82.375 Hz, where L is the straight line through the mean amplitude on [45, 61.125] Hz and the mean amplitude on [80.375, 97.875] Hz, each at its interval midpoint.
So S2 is 0.25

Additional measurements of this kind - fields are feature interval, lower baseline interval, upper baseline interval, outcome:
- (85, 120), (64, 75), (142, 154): -0.24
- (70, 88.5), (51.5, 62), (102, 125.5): -0.23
